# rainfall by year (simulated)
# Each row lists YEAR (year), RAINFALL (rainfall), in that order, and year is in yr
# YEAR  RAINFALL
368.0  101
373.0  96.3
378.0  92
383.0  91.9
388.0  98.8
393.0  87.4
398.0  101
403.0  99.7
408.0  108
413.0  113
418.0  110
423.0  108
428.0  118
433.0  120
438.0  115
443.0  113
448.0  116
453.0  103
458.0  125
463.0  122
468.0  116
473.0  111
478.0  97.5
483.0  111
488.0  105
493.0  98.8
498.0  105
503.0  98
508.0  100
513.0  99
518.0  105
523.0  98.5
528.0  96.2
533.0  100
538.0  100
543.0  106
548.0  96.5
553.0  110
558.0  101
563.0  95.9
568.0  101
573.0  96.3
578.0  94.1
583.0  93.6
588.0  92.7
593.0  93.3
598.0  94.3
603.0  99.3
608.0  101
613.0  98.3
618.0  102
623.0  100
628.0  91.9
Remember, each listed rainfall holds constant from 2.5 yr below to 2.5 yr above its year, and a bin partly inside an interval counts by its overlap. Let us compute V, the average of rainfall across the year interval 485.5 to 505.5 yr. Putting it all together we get 102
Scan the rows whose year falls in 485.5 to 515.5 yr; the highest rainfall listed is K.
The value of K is 105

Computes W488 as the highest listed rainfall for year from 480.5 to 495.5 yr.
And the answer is 111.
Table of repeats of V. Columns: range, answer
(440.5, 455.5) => 111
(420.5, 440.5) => 115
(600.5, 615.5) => 99.5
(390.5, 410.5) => 99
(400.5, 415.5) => 107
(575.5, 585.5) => 93.8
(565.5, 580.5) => 97.1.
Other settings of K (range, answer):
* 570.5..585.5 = 96.3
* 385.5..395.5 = 98.8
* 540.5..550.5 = 106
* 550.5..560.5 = 110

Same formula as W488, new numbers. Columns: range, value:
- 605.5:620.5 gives 102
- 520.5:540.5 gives 100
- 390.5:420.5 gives 113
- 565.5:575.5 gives 101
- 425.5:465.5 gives 125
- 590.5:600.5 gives 94.3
